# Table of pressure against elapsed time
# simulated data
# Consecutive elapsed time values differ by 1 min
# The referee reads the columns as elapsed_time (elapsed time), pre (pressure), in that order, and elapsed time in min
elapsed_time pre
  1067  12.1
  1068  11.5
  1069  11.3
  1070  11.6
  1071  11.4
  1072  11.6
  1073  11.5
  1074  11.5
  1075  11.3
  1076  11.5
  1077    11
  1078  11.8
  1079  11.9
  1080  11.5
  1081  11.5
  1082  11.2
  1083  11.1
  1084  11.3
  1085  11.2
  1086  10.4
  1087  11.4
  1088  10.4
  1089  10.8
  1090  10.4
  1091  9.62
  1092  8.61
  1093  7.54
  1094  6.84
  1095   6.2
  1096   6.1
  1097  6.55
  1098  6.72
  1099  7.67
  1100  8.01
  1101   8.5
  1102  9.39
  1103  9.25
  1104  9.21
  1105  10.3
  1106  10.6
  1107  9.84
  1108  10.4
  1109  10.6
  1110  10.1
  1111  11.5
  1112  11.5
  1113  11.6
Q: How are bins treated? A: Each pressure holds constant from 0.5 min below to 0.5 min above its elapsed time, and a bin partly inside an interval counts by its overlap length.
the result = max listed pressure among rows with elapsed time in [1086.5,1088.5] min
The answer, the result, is 11.4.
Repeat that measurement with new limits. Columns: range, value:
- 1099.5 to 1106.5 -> 10.6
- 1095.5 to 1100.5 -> 8.01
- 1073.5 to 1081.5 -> 11.9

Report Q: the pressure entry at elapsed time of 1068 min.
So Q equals 11.5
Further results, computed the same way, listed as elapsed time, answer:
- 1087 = 11.4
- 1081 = 11.5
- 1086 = 10.4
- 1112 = 11.5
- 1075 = 11.3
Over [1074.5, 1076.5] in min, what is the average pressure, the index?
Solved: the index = 11.4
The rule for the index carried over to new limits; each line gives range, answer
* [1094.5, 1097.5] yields 6.28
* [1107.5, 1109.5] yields 10.5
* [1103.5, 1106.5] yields 10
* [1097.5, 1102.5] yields 8.06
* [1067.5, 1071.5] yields 11.4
